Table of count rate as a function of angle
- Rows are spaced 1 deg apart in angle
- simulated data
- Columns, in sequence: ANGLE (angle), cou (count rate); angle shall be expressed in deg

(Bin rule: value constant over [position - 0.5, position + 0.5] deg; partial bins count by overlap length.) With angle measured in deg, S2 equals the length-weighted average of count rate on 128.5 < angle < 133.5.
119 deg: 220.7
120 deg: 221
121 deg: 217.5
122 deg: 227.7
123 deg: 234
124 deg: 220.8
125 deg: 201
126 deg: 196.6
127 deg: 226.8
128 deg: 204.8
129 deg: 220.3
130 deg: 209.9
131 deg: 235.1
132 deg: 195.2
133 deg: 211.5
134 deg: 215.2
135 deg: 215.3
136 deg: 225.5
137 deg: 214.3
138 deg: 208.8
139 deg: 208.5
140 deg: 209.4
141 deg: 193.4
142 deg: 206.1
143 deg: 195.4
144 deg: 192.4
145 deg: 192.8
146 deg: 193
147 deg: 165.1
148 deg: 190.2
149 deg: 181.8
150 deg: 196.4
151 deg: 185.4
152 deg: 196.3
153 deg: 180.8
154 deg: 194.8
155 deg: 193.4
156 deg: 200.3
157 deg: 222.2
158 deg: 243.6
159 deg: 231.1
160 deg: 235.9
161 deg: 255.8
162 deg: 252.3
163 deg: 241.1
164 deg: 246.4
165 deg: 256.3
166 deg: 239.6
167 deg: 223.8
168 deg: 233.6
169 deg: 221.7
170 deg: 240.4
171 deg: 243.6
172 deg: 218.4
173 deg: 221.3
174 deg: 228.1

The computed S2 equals 214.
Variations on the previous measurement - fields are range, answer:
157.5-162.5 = 244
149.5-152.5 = 193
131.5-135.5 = 209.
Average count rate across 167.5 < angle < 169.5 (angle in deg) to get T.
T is 228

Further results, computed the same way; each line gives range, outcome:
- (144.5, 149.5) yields 185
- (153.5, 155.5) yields 194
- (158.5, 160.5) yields 234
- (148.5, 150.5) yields 189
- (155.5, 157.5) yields 211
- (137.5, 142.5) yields 205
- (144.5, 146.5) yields 193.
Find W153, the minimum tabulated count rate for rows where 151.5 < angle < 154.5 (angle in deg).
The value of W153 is 180.8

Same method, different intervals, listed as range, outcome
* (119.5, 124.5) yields 217.5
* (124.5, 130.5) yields 196.6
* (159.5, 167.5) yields 223.8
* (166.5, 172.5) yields 218.4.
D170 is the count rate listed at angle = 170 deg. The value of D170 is 240.4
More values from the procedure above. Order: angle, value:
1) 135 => 215.3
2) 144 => 192.4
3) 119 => 220.7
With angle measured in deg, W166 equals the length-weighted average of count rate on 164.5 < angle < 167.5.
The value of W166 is 240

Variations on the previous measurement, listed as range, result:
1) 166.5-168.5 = 229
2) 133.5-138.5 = 216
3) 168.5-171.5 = 235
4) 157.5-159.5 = 237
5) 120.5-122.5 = 223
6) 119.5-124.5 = 224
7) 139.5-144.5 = 199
